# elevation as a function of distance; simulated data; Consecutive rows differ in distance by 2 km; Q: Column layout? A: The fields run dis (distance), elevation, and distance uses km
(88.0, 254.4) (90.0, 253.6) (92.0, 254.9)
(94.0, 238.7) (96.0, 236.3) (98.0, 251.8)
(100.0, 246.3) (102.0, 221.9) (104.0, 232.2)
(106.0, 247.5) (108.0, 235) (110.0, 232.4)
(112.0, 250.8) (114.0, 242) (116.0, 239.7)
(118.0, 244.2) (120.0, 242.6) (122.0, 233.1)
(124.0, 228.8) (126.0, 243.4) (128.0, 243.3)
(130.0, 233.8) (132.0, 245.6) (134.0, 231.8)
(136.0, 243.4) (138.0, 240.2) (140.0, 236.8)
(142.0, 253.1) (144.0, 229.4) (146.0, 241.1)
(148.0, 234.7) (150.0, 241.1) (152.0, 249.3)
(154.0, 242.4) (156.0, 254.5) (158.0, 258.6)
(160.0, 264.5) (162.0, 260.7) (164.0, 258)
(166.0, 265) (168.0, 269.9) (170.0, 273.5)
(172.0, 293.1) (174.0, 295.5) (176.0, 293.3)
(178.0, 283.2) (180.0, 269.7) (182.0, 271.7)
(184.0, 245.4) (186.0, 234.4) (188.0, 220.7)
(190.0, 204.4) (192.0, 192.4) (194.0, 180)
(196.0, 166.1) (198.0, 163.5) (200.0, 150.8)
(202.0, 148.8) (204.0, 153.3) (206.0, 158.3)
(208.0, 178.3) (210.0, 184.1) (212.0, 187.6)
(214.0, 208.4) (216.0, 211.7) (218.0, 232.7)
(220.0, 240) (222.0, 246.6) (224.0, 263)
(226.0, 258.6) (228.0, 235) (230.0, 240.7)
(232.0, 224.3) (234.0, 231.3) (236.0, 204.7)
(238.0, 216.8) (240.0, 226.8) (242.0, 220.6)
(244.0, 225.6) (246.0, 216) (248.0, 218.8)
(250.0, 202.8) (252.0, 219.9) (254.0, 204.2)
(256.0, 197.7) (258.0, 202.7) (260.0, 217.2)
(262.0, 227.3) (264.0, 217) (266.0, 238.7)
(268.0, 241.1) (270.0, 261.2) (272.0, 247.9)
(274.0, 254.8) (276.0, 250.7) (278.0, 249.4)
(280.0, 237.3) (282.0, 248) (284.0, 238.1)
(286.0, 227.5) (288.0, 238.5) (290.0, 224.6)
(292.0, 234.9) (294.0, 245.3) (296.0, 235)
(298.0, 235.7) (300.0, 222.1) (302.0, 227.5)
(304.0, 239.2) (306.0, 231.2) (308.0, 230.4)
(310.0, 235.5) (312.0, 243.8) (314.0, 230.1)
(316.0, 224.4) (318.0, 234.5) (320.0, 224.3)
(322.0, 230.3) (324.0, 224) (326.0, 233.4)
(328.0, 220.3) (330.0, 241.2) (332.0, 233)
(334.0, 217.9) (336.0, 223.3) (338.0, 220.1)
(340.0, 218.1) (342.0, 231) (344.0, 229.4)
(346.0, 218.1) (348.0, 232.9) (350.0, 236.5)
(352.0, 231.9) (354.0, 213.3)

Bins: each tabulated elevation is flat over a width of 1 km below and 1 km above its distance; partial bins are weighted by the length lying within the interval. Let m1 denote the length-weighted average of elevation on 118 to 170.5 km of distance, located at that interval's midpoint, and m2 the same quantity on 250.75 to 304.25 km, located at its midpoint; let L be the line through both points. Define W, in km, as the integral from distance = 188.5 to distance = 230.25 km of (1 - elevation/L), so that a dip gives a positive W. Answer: 6.9 km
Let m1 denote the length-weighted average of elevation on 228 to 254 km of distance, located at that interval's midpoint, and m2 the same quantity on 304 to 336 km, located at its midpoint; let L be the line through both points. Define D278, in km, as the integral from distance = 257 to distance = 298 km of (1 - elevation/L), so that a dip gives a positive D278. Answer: -2.13 km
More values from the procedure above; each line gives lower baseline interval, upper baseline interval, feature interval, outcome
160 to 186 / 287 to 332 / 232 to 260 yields 3.97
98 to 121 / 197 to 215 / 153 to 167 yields -3.73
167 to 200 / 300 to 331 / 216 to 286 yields 1.14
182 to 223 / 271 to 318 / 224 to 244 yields -1.86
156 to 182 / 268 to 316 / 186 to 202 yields 4.95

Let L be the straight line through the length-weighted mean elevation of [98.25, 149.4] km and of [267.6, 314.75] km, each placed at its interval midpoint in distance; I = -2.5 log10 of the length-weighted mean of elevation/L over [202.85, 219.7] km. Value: 0.24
